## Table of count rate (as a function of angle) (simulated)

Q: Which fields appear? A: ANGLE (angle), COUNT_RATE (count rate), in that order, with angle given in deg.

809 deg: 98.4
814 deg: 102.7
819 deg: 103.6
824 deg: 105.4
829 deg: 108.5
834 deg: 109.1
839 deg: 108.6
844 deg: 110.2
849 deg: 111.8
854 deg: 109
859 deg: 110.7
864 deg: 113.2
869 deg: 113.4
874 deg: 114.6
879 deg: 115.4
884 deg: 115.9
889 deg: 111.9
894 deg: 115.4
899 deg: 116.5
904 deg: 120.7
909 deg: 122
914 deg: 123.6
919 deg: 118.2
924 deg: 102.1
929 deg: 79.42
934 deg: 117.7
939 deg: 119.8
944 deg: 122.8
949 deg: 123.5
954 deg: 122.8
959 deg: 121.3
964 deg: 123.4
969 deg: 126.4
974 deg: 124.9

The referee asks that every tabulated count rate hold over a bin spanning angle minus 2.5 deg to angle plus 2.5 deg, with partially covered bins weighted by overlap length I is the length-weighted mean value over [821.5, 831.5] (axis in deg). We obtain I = 107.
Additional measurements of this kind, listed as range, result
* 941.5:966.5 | 123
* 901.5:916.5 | 122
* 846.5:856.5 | 110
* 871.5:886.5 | 115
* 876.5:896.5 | 115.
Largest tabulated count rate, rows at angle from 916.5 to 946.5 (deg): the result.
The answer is 122.8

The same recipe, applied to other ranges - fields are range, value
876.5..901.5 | 116.5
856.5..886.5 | 115.9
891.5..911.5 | 122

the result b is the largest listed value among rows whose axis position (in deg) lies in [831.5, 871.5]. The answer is 113.4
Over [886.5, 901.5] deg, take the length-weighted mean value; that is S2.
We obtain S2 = 115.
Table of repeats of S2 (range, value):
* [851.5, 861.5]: 110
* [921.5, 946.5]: 108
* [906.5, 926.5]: 116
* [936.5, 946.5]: 121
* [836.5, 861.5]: 110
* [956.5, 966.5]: 122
